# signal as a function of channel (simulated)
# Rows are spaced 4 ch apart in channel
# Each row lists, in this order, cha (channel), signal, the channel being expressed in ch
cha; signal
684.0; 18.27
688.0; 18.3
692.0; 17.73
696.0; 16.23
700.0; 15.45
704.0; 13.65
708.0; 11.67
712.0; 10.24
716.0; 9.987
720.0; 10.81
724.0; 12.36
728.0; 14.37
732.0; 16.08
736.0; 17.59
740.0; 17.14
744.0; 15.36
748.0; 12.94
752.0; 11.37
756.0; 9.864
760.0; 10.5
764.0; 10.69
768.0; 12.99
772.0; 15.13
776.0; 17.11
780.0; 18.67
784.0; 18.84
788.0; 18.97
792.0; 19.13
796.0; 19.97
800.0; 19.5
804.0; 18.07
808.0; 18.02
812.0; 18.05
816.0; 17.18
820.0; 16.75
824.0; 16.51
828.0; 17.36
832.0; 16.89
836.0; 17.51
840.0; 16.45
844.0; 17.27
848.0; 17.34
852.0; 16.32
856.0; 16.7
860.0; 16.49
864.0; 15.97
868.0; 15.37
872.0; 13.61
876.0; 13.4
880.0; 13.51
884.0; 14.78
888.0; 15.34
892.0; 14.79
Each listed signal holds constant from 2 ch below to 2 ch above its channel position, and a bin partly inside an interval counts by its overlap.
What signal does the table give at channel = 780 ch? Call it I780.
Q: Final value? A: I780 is 18.67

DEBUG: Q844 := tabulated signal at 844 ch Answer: 17.27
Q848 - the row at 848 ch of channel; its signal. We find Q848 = 17.34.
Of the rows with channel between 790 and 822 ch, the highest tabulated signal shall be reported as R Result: 19.97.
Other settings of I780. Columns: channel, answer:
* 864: 15.97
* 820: 16.75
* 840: 16.45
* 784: 18.84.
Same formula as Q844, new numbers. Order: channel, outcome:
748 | 12.94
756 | 9.864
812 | 18.05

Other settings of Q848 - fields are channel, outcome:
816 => 17.18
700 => 15.45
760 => 10.5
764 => 10.69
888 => 15.34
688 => 18.3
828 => 17.36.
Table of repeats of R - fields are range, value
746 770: 12.99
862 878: 15.97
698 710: 15.45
